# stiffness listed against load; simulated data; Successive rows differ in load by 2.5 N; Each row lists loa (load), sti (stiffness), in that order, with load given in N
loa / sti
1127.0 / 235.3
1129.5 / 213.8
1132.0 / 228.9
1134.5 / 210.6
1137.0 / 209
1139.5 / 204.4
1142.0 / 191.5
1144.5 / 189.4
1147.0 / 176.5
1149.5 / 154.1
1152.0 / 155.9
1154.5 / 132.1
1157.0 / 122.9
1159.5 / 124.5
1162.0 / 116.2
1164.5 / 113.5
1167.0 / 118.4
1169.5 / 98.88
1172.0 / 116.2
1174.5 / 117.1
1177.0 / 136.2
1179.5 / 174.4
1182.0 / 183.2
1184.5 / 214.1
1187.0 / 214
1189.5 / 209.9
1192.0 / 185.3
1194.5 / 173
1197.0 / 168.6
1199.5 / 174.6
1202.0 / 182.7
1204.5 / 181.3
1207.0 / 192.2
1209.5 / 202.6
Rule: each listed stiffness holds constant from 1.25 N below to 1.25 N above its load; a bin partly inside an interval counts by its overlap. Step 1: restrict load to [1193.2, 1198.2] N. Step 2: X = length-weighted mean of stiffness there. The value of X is 171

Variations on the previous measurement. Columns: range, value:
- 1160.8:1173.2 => 113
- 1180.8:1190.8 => 205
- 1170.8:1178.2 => 123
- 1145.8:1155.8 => 154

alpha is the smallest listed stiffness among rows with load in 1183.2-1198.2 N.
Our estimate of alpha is 168.6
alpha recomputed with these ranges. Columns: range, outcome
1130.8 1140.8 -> 204.4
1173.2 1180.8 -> 117.1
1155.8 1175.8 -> 98.88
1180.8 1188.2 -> 183.2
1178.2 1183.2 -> 174.4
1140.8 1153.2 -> 154.1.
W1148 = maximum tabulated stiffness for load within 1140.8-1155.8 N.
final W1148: 191.5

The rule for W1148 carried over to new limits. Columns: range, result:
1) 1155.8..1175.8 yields 124.5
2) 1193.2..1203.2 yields 182.7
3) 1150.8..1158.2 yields 155.9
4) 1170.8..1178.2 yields 136.2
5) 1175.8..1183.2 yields 183.2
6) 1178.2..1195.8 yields 214.1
